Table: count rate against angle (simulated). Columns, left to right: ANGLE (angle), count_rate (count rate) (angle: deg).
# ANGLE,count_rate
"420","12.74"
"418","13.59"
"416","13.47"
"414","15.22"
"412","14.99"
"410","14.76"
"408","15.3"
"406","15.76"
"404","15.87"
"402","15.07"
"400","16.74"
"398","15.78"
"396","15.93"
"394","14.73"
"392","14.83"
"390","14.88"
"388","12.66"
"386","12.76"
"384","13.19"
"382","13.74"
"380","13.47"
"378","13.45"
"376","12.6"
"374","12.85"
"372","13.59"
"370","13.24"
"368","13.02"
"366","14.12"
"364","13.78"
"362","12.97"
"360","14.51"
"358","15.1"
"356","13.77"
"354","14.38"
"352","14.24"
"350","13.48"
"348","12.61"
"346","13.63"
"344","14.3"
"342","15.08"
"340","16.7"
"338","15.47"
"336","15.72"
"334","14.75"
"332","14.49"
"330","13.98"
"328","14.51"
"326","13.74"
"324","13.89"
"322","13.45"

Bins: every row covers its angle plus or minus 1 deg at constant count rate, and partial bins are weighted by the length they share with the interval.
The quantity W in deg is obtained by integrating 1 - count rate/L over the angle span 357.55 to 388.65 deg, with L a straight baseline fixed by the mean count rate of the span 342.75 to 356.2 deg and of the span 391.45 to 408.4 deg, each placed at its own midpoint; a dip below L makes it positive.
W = 2.5 deg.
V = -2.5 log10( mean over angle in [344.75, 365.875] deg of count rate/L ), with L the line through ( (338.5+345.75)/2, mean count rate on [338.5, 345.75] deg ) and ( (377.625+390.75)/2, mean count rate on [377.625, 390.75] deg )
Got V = 0.06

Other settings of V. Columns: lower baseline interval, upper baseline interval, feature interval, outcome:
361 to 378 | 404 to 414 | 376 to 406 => -0.01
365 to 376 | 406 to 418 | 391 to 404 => -0.10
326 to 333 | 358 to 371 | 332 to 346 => -0.08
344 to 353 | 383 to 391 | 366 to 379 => 0.02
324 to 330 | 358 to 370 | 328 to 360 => -0.04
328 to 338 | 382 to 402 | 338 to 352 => 0.03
